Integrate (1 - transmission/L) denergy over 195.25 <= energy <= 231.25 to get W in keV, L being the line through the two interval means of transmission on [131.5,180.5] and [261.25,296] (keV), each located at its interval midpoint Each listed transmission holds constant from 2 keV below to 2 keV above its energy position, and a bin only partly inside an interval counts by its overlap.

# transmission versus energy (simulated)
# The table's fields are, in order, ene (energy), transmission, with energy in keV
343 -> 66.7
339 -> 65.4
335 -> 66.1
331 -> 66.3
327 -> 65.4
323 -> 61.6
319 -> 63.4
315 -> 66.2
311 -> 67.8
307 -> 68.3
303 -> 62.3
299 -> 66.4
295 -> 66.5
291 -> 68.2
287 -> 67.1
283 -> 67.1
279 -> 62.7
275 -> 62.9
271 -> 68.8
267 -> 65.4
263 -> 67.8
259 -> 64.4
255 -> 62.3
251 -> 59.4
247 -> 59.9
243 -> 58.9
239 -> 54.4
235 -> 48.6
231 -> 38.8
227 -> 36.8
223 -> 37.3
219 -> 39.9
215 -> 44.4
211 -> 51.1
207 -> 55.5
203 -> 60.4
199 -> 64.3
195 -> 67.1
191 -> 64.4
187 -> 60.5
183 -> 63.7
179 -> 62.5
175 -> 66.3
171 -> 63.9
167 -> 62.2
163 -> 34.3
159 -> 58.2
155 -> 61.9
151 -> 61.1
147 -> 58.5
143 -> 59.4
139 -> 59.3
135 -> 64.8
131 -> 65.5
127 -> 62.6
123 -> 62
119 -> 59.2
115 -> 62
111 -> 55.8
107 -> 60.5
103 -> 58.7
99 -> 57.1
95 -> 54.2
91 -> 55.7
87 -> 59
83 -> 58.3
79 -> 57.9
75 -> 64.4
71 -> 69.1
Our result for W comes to 7.8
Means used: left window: 59.5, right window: 66.3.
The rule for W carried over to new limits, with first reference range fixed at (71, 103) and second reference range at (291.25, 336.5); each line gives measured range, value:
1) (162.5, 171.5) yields 0.9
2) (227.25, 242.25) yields 3.8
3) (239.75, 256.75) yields 1.1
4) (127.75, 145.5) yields -0.6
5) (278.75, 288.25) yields -0.2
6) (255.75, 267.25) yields -0.3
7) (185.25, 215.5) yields 1.5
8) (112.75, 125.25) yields -0.3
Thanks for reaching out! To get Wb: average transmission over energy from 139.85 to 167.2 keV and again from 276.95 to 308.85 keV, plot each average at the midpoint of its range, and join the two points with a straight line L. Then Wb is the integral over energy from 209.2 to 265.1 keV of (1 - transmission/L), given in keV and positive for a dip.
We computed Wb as 9.5 keV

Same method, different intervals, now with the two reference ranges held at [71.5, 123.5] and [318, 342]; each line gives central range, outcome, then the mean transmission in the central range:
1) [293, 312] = -0.6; 66.2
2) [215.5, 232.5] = 6.4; 38.7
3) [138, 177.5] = 1.3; 58.5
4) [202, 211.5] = 0.9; 55.9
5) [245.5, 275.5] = -0.4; 64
